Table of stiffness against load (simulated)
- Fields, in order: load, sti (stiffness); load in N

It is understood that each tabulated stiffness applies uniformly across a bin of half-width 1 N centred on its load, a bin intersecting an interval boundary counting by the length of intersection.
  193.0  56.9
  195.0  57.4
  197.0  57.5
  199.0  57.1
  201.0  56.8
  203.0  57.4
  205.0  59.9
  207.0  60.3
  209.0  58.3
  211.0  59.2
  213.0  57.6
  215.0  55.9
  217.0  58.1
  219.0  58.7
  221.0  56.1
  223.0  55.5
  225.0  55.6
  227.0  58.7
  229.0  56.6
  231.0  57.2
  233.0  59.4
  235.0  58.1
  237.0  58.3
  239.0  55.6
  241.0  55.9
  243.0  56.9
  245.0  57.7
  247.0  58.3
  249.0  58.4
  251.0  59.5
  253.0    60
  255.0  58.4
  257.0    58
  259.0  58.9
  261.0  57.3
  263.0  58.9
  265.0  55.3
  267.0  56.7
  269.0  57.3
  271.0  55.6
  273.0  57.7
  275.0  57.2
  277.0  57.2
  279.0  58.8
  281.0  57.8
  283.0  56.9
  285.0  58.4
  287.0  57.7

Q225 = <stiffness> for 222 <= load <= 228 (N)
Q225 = 56.6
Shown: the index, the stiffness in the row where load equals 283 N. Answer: 56.9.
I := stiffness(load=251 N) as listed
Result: 59.5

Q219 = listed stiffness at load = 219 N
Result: 58.7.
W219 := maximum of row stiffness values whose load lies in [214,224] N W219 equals 58.7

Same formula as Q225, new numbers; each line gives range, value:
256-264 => 58.3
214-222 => 57.2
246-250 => 58.3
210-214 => 58.4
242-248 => 57.6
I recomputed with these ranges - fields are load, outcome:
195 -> 57.4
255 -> 58.4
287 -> 57.7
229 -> 56.6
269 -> 57.3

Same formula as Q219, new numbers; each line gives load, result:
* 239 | 55.6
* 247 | 58.3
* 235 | 58.1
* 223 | 55.5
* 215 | 55.9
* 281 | 57.8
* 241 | 55.9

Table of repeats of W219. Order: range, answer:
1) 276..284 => 58.8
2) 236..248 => 58.3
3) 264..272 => 57.3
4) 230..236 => 59.4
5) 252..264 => 60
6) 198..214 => 60.3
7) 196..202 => 57.5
